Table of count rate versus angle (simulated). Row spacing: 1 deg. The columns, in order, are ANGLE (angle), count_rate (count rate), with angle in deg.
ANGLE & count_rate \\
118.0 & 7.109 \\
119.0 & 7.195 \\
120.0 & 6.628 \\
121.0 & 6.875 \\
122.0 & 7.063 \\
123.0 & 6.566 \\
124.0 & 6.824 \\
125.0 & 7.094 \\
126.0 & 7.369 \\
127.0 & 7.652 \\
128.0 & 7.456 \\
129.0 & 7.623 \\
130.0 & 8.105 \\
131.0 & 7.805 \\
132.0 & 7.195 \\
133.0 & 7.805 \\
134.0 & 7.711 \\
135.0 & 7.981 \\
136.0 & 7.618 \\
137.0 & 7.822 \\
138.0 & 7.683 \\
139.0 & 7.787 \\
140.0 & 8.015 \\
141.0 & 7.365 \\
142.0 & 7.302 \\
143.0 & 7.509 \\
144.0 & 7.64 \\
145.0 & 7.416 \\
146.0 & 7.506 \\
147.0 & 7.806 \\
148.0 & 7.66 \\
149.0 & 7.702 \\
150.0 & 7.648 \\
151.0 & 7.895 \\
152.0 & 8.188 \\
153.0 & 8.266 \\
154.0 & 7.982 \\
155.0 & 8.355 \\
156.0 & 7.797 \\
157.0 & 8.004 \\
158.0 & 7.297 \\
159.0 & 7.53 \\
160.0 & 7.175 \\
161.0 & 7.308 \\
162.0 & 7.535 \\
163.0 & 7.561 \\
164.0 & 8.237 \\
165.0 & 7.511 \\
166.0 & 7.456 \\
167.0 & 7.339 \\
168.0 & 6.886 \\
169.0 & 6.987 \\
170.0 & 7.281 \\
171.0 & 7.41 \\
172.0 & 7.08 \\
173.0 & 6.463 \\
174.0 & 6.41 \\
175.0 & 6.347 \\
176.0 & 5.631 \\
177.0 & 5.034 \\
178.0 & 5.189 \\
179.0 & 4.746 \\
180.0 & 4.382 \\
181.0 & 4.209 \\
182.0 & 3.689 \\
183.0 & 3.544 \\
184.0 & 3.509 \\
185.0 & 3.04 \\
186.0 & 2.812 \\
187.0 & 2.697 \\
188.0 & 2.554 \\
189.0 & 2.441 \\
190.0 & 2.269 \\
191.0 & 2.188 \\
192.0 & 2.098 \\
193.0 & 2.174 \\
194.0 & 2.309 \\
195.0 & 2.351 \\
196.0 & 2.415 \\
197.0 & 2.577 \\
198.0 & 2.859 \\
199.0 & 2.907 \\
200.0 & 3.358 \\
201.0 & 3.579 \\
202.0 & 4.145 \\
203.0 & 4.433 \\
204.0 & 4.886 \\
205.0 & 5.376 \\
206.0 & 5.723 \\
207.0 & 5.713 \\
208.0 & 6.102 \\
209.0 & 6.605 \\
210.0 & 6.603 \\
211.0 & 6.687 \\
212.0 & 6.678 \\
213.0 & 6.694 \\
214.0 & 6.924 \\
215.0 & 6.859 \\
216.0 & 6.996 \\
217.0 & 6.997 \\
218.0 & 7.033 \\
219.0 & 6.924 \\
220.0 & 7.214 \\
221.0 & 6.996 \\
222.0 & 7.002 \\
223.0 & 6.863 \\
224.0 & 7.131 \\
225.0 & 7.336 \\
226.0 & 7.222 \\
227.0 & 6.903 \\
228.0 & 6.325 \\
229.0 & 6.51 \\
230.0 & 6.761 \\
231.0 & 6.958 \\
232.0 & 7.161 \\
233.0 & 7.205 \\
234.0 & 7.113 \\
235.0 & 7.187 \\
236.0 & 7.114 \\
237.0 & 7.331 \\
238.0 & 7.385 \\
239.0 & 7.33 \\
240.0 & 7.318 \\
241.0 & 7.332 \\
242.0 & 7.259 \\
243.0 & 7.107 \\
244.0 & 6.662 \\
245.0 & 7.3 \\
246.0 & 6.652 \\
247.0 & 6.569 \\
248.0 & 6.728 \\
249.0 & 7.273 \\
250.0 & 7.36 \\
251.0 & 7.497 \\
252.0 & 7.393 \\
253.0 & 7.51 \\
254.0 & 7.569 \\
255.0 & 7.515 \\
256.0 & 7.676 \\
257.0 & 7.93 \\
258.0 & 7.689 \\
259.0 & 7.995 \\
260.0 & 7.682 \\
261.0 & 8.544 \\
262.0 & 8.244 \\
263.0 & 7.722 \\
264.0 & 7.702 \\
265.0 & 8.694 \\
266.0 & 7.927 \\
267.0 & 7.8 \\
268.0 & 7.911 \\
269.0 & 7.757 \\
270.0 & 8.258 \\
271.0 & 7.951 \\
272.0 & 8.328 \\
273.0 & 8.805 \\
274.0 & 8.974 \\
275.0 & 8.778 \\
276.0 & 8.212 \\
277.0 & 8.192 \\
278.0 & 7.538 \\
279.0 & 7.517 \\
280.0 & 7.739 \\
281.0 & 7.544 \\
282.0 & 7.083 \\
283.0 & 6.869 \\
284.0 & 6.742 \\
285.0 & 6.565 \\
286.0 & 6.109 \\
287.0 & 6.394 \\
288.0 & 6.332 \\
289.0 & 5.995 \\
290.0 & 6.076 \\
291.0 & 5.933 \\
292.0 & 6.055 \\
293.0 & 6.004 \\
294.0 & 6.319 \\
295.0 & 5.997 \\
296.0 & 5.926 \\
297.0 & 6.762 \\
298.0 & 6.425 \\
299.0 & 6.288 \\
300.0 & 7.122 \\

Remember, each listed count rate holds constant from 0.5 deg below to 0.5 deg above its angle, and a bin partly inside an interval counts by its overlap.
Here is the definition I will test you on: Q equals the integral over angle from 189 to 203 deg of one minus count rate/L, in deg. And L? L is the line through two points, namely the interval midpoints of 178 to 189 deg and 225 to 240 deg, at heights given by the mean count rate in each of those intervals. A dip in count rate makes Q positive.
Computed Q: 5.37 deg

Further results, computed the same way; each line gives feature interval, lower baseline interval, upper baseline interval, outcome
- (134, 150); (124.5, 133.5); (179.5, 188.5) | -2.67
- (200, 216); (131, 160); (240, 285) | 4.01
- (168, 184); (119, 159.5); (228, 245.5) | 3.90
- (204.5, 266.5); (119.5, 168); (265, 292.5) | 2.76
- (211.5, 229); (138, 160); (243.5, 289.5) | 1.58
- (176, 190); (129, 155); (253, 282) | 7.38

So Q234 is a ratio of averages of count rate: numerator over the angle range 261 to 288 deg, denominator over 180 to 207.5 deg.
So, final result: 2.31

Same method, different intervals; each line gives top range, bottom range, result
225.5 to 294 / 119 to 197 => 1.16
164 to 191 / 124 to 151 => 0.67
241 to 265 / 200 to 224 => 1.21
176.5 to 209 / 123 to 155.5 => 0.48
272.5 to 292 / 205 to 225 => 1.07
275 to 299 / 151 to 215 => 1.24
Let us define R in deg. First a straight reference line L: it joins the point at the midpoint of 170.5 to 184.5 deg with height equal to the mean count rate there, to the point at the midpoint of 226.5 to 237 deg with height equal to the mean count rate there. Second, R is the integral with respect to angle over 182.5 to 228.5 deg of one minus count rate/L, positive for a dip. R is 9.86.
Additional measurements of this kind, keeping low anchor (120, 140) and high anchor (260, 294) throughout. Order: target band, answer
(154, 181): 2.2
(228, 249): 1.2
